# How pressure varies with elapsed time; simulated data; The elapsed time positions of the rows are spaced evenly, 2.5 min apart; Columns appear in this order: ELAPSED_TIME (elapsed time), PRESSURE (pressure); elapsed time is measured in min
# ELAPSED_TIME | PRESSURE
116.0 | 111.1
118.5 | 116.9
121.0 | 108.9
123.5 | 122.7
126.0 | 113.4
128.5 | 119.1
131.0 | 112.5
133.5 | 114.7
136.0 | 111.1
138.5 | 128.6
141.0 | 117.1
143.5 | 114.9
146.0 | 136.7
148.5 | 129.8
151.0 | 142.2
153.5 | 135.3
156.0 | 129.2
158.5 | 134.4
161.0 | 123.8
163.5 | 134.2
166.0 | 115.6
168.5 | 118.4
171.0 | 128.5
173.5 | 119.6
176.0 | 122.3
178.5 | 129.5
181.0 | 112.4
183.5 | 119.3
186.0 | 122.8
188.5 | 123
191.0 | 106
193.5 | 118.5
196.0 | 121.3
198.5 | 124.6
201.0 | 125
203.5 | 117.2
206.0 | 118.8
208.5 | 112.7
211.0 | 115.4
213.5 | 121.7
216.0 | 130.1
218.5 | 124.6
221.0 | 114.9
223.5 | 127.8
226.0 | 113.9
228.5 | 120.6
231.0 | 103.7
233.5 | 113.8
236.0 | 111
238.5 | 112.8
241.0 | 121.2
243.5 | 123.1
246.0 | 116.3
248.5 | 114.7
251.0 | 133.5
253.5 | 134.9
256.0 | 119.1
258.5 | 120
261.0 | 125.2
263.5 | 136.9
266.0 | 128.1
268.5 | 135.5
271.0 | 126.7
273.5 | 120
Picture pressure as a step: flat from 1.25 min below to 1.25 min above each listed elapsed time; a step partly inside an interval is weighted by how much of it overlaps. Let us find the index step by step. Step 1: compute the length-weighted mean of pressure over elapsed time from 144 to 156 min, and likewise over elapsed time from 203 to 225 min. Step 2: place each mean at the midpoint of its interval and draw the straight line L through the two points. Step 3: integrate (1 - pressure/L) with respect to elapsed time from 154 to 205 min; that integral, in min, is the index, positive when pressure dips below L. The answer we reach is 2.1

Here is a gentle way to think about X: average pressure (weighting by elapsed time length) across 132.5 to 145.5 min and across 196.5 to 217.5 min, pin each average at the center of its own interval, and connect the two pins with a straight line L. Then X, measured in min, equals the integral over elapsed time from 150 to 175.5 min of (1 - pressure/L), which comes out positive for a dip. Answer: -1.83 min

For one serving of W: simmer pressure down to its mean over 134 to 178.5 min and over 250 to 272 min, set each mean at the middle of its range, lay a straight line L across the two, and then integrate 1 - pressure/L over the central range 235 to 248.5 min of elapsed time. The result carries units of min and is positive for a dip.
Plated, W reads 1.2 min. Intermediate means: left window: 126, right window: 129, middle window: 117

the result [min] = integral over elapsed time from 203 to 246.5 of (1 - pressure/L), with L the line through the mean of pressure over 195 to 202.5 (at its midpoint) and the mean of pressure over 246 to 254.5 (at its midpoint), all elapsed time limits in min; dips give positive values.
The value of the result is 2.40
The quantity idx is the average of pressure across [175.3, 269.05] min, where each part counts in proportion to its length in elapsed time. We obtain 121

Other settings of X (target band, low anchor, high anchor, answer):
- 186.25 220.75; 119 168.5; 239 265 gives 1.1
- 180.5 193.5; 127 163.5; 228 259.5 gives 0.6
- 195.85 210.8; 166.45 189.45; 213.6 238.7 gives 0.0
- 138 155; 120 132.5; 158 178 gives -1.3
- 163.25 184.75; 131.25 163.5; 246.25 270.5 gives 0.8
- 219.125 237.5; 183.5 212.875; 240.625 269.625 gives 1.1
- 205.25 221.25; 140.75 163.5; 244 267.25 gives 0.9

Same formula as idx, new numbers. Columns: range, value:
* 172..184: 121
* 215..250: 118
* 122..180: 124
